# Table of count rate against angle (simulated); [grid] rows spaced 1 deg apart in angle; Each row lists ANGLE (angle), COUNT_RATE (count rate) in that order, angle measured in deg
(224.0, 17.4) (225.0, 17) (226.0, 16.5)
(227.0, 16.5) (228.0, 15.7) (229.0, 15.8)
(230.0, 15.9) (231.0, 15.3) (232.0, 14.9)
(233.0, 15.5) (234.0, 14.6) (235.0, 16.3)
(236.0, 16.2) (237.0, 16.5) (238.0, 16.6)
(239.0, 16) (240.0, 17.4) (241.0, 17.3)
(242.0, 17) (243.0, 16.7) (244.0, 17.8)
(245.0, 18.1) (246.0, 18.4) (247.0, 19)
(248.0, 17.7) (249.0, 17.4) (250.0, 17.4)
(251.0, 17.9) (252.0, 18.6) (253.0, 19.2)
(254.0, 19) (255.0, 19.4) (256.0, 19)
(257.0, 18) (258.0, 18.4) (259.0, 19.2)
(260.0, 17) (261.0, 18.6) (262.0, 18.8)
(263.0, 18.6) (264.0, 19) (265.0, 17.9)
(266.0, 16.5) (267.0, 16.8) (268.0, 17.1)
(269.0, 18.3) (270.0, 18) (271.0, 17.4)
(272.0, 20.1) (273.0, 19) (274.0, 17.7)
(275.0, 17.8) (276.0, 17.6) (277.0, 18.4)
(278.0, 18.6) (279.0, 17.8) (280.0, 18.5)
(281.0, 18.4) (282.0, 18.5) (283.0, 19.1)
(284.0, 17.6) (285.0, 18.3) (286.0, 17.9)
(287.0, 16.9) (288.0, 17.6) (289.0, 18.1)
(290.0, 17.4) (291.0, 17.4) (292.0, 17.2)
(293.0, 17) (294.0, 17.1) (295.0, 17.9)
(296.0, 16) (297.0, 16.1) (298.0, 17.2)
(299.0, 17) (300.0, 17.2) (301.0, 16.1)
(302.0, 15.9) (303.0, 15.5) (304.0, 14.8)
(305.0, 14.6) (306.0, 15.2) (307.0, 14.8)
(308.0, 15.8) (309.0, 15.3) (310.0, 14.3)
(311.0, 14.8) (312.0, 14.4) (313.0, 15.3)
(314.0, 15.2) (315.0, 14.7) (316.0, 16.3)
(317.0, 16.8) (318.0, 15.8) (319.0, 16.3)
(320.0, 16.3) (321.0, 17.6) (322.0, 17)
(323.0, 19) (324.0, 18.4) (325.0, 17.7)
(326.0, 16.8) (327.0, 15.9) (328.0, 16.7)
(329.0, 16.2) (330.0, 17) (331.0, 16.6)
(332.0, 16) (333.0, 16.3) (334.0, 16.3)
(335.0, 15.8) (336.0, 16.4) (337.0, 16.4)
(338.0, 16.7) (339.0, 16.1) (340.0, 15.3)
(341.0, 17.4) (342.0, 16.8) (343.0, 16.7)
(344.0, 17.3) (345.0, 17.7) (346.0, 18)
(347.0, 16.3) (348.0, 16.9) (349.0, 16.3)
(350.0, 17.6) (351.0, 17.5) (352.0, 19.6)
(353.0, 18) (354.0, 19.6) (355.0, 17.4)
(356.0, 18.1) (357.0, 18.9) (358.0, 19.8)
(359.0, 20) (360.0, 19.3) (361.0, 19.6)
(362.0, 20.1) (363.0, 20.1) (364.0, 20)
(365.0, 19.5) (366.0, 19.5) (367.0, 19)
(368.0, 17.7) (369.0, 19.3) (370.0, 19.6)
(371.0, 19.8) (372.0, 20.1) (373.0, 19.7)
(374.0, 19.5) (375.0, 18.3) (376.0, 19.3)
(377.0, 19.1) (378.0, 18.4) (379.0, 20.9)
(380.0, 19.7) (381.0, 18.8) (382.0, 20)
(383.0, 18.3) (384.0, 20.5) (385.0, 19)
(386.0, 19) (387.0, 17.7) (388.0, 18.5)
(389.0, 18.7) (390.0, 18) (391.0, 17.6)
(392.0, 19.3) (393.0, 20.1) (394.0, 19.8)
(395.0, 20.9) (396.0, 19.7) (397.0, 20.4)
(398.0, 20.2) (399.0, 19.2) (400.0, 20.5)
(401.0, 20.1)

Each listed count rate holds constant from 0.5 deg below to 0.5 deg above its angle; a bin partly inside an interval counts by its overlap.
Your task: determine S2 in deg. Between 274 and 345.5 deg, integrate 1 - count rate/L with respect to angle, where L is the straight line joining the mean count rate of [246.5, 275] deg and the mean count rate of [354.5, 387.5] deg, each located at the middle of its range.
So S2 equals 7.5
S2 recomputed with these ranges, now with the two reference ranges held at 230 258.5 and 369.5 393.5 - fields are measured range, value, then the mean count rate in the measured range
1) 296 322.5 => 3.5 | 15.8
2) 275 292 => -0.1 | 18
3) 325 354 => 2.7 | 16.9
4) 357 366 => -0.4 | 19.7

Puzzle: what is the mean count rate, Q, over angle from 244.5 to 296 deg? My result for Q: 18.1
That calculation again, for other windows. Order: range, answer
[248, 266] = 18.4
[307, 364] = 17.1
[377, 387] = 19.3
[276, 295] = 17.9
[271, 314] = 16.9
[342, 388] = 18.8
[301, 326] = 15.9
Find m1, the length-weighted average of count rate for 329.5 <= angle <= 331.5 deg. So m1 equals 16.8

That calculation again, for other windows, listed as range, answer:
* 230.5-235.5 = 15.3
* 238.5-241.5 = 16.9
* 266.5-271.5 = 17.5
